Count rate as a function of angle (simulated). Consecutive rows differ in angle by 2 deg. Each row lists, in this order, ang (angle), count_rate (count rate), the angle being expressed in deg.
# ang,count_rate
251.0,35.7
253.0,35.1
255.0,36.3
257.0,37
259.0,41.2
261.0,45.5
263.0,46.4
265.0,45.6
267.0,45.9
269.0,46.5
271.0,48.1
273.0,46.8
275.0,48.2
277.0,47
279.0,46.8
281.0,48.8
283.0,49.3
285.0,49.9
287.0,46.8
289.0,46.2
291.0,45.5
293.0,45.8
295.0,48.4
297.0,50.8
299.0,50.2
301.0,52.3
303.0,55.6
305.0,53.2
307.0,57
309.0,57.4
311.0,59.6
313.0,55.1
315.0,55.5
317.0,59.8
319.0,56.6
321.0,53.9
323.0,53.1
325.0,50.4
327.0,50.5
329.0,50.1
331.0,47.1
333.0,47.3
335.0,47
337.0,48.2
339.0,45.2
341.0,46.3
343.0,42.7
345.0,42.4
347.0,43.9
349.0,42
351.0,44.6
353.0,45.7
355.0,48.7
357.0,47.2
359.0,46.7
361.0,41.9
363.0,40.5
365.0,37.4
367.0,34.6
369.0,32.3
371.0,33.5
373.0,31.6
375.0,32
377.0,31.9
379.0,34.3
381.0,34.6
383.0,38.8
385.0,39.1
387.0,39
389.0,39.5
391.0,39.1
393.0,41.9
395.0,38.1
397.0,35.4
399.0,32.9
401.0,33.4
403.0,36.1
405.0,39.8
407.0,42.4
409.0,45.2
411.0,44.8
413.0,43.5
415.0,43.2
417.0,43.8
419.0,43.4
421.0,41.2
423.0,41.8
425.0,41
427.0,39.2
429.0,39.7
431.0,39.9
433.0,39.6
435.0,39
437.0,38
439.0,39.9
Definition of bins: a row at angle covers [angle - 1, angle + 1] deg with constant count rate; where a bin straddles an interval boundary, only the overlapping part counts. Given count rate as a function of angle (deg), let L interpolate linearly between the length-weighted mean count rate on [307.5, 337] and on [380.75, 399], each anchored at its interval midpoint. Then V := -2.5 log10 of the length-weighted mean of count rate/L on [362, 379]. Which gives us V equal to 0.24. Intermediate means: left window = 53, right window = 38.2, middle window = 34.2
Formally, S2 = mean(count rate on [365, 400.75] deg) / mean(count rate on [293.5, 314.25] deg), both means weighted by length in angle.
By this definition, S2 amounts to 0.67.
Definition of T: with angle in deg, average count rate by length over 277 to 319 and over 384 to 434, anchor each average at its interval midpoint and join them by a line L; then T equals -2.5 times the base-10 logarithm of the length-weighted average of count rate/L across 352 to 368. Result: 0.06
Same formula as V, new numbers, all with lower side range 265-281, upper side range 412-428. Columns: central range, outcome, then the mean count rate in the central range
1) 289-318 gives -0.155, 53.1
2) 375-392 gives 0.180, 36.7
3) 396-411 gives 0.116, 38.3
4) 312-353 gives -0.090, 49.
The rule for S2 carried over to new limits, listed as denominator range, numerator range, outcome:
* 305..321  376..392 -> 0.65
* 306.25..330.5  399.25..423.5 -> 0.75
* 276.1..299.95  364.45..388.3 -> 0.73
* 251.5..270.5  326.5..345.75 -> 1.11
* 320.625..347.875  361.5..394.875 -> 0.76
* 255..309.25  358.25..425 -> 0.81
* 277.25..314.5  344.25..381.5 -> 0.77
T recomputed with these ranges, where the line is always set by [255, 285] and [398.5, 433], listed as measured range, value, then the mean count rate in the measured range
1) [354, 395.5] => 0.11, 38.2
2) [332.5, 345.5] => -0.06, 45.6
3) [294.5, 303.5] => -0.15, 51.4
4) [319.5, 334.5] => -0.15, 50.4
